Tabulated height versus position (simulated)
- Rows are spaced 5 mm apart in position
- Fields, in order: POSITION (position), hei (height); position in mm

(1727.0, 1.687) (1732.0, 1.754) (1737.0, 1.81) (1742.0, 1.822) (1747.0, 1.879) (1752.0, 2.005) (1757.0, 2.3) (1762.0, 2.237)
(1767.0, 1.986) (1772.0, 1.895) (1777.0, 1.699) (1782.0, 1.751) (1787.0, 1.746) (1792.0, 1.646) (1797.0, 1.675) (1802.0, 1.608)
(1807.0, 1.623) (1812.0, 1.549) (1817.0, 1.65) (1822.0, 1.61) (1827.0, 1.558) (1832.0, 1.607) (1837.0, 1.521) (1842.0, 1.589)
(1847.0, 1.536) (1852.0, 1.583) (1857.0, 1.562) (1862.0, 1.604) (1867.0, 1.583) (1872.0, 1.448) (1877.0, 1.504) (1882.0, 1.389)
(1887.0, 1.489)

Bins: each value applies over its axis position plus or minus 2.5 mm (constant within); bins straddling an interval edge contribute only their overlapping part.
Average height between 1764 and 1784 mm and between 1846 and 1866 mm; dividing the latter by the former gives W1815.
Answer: 0.9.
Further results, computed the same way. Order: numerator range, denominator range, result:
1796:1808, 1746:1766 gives 0.77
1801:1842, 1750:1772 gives 0.75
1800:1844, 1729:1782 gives 0.83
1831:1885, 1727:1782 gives 0.80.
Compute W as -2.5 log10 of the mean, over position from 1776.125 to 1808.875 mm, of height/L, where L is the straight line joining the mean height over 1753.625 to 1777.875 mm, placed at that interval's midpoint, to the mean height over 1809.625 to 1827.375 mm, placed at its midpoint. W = 0.09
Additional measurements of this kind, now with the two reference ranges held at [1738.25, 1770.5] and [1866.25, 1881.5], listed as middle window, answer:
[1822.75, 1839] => 0.075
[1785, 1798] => 0.104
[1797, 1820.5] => 0.106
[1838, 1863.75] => 0.013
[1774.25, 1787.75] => 0.102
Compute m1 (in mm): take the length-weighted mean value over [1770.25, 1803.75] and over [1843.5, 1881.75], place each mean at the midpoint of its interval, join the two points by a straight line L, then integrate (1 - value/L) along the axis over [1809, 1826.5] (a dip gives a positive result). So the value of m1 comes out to 0.5 mm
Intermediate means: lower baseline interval 1.72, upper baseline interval 1.54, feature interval 1.6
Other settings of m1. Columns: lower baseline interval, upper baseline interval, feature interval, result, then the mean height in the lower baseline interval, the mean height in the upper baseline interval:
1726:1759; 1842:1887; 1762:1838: 1.3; 1.9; 1.53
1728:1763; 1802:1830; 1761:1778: -1.1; 1.95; 1.6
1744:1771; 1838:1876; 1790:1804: 1.6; 2.07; 1.55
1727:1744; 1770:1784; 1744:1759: -2.2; 1.78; 1.78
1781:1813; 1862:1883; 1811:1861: 0.0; 1.66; 1.5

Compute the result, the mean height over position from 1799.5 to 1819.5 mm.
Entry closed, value 1.61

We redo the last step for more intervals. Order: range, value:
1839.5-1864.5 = 1.57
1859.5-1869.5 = 1.59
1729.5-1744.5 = 1.8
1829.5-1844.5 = 1.57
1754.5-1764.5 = 2.27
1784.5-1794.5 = 1.7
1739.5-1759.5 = 2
